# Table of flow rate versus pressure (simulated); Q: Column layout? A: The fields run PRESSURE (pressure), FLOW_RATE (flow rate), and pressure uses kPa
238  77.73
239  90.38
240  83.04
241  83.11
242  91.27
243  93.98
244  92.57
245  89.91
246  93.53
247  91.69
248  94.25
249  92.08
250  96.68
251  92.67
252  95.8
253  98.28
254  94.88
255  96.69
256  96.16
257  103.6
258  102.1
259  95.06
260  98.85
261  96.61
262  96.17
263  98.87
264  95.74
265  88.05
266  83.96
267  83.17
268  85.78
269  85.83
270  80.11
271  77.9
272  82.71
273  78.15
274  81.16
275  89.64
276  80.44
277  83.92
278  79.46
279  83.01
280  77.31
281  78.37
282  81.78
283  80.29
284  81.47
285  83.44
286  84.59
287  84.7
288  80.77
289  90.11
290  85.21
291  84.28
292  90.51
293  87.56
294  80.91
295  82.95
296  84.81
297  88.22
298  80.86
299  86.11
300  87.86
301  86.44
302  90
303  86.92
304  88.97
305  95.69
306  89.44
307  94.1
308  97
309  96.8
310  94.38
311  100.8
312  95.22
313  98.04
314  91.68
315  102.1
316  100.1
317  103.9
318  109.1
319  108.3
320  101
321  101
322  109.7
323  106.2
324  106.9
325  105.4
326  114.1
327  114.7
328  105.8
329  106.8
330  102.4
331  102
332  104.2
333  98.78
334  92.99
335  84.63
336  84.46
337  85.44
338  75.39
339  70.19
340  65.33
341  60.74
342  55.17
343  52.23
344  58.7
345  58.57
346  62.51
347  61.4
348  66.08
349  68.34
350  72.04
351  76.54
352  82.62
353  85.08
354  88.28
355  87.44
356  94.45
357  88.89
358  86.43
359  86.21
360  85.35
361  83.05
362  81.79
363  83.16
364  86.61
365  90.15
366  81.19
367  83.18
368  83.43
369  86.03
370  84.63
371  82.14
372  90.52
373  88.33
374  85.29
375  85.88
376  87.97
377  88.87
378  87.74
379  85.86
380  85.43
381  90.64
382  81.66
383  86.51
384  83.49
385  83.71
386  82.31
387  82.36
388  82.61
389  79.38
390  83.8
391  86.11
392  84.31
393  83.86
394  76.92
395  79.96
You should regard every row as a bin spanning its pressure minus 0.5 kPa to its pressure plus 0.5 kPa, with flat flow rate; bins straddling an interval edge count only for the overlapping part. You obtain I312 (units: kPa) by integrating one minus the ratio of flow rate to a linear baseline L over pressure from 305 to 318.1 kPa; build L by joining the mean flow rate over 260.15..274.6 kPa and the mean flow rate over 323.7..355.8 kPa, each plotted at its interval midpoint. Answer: -2.0 kPa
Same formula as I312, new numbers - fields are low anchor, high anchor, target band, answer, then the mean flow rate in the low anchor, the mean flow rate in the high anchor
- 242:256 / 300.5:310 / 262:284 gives 2.2 kPa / 94.1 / 91.8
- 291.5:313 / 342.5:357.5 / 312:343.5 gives -4.9 kPa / 90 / 73.5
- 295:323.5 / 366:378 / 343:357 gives 2.4 kPa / 95.3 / 85.9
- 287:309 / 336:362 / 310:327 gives -4.3 kPa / 87.7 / 74.6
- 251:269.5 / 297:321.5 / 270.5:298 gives 3.4 kPa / 94.2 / 95.1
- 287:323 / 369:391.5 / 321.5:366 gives 2.1 kPa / 93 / 85.3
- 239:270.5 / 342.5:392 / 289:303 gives 0.4 kPa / 92.6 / 81.6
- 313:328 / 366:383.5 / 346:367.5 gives 2.5 kPa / 105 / 86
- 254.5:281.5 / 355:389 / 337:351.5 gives 3.5 kPa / 88.1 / 85.6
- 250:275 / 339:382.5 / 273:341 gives -4.2 kPa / 91.3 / 79.6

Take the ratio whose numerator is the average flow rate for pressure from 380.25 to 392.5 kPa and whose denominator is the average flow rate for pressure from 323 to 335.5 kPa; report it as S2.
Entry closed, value 0.81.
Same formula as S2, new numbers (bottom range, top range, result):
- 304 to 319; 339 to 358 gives 0.73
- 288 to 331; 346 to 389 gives 0.87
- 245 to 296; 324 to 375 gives 0.95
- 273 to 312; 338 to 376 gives 0.91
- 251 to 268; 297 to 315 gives 0.97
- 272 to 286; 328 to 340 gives 1.12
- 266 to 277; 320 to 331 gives 1.29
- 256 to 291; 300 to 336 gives 1.15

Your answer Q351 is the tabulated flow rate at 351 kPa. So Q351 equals 76.54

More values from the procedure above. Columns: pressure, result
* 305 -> 95.69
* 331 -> 102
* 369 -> 86.03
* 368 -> 83.43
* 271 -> 77.9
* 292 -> 90.51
